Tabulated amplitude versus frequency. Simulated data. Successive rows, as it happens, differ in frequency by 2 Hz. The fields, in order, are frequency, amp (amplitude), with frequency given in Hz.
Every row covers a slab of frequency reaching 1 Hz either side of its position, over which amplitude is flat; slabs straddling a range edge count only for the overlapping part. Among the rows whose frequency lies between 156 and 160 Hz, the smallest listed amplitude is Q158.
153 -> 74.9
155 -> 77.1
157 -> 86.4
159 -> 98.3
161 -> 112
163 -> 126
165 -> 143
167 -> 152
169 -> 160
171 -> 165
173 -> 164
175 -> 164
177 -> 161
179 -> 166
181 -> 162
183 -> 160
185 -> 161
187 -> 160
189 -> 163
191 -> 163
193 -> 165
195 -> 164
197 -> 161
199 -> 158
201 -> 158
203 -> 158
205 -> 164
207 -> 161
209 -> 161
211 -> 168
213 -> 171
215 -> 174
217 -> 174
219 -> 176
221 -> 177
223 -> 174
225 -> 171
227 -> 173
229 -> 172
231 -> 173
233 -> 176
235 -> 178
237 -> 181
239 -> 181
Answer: 86.4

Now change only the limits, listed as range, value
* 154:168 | 77.1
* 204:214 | 161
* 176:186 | 160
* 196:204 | 158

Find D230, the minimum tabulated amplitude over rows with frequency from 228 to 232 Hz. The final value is 172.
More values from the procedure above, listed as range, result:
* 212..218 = 171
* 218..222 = 176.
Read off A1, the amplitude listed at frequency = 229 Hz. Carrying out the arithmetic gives 172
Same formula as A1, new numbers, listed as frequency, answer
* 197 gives 161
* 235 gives 178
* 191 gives 163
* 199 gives 158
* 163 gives 126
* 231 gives 173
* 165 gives 143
